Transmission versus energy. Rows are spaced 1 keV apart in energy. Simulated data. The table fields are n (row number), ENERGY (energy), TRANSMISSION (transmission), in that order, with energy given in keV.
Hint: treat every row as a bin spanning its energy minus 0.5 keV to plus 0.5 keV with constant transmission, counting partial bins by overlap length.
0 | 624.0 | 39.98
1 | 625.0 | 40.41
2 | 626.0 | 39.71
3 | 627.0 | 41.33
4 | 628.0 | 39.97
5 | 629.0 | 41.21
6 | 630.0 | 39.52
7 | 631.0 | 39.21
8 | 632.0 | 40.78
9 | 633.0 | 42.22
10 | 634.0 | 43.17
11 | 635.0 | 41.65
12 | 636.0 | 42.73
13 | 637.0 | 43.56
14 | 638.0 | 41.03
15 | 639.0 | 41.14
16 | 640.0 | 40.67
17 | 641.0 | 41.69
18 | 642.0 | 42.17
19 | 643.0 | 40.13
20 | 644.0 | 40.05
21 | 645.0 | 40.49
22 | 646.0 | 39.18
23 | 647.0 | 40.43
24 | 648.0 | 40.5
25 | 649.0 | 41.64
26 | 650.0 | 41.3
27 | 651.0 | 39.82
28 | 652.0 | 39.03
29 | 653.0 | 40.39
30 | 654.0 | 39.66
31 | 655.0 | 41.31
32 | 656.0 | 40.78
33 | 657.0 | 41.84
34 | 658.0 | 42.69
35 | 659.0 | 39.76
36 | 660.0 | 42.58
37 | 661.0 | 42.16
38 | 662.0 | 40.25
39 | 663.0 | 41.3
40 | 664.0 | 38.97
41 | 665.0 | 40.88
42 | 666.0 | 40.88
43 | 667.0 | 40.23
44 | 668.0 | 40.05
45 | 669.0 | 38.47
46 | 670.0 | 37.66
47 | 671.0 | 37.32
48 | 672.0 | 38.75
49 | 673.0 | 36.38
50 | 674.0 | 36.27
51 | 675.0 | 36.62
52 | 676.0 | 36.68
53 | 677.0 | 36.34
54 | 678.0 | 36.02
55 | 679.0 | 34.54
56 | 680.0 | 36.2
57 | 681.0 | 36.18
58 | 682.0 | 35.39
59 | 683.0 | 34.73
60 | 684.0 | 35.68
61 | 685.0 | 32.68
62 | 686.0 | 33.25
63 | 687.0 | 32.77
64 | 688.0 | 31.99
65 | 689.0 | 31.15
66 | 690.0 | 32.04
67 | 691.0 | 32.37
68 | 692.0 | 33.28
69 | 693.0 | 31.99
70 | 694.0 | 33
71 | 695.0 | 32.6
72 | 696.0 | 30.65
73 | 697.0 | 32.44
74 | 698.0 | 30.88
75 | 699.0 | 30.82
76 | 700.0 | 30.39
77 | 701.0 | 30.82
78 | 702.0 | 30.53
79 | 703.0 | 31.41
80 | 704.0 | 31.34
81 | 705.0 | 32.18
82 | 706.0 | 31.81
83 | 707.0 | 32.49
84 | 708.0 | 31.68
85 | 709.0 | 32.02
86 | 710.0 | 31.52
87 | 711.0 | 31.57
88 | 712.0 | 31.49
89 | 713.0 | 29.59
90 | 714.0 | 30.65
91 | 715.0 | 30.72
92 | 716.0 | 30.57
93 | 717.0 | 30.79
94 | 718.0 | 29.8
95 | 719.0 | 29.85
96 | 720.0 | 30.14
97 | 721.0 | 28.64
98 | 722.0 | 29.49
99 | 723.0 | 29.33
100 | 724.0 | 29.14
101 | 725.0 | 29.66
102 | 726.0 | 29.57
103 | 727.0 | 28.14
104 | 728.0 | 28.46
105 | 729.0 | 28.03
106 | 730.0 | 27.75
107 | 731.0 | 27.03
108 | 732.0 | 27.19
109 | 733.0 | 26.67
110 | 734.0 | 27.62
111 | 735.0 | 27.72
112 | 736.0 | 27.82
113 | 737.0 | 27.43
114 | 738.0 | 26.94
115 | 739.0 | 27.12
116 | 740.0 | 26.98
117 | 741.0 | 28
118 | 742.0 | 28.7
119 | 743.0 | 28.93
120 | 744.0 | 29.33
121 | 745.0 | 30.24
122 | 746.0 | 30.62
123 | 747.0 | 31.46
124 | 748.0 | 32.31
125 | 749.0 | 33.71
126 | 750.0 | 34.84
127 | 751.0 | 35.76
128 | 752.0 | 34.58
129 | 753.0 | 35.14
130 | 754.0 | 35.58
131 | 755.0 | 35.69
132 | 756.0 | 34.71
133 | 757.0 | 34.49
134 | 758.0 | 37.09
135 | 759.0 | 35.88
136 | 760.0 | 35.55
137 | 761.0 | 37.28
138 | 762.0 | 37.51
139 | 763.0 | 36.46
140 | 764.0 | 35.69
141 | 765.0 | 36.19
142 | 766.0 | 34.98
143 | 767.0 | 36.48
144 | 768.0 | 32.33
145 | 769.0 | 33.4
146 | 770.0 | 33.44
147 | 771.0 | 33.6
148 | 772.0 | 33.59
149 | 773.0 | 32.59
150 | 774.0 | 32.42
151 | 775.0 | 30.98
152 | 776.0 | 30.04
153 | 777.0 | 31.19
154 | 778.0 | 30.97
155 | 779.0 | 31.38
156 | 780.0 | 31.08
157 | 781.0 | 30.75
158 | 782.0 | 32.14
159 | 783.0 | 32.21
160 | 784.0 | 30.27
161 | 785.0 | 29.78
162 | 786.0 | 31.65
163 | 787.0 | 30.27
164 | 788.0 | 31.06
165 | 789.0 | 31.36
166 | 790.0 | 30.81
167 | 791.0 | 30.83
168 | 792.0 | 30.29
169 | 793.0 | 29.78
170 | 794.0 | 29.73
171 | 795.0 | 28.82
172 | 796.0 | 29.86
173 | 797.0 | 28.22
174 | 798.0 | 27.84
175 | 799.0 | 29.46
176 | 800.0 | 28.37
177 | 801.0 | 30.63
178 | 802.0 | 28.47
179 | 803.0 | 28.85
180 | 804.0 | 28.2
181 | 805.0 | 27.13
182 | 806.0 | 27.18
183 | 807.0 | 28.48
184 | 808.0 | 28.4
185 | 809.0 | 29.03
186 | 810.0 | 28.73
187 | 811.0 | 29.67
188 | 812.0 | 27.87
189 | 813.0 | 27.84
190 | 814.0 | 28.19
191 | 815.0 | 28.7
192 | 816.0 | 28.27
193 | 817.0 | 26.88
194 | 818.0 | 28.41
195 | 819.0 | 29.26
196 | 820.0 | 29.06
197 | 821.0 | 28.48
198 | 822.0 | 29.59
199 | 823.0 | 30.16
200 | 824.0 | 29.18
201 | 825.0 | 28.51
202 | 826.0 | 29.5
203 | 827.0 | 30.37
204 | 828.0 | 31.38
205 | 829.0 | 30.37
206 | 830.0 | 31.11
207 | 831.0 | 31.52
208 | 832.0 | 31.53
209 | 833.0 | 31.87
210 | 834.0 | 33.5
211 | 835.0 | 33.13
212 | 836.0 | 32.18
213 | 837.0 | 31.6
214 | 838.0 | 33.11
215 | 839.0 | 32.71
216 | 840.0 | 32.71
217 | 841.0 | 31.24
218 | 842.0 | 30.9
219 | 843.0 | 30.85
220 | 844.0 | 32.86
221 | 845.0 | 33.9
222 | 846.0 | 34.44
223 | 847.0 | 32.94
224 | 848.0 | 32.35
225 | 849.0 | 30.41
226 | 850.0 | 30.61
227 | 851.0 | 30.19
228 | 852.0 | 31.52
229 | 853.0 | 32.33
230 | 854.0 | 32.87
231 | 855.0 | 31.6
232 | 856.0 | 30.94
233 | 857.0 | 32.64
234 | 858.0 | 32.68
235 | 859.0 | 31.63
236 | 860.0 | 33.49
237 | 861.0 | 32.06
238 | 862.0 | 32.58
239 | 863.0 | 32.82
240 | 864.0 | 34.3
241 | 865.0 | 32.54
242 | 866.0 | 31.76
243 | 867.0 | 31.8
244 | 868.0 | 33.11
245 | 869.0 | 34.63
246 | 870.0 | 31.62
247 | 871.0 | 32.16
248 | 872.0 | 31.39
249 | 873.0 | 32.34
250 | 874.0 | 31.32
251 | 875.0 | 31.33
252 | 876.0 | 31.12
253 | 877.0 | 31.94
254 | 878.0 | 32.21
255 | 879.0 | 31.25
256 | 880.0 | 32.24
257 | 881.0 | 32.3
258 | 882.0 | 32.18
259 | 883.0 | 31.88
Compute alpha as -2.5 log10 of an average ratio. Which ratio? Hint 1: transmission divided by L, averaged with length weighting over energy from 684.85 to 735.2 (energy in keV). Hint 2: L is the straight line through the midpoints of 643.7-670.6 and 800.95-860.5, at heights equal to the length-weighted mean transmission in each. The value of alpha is 0.22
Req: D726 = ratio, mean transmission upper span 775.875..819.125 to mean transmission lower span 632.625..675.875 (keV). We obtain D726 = 0.73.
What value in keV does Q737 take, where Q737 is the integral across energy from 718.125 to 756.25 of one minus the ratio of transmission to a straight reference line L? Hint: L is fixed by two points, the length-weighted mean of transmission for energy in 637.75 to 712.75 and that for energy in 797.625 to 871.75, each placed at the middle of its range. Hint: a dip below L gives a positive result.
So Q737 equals 4.7 keV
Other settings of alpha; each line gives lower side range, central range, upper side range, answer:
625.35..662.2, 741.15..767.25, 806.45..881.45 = 0.05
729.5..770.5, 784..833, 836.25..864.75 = 0.10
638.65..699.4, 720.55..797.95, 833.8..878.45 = 0.12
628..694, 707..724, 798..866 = 0.18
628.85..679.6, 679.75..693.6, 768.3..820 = 0.13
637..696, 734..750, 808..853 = 0.18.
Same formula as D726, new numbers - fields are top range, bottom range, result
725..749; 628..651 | 0.70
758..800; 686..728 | 1.04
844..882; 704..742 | 1.10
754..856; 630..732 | 0.88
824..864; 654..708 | 0.89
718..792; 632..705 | 0.84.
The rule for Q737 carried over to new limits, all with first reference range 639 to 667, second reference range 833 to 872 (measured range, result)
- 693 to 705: 2.29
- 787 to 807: 3.09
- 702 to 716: 2.56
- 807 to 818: 1.83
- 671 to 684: 1.15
